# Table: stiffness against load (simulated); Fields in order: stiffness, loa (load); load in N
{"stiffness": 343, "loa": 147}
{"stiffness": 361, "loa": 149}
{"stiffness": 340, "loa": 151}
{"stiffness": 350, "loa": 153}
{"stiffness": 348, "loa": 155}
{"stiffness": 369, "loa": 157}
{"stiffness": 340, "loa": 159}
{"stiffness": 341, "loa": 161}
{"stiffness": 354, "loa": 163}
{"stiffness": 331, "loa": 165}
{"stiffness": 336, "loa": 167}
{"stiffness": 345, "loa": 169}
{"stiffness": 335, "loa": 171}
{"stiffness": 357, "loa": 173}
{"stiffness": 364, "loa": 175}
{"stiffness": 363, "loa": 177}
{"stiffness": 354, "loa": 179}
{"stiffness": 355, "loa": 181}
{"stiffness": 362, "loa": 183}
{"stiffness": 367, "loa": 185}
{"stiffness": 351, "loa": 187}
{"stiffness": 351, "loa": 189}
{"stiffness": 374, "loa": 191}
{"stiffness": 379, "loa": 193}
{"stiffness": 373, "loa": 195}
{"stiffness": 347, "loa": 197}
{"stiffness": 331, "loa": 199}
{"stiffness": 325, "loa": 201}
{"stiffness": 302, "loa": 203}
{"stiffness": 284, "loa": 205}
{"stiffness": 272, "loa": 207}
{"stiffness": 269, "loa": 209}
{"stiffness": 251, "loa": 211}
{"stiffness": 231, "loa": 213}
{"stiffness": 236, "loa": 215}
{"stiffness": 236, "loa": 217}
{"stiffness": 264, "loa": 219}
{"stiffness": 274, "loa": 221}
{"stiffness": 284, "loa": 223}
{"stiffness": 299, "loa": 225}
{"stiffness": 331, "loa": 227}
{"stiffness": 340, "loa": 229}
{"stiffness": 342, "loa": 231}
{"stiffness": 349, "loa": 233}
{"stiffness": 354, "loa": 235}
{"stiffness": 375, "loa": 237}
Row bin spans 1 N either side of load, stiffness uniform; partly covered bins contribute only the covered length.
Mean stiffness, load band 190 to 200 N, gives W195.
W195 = 361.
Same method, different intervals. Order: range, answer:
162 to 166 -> 342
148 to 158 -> 354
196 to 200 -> 339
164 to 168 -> 334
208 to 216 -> 247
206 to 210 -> 270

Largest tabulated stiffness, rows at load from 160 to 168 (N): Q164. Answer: 354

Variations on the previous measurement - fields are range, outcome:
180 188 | 367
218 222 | 274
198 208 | 331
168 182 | 364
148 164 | 369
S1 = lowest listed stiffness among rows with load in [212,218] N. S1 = 231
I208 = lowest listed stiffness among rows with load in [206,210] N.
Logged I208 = 269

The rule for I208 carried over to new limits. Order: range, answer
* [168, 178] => 335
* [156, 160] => 340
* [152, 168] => 331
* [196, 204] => 302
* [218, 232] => 264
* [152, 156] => 348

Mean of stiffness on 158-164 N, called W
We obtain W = 345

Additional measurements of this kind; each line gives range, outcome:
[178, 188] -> 358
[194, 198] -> 360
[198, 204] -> 319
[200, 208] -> 296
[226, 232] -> 338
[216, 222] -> 258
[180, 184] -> 358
